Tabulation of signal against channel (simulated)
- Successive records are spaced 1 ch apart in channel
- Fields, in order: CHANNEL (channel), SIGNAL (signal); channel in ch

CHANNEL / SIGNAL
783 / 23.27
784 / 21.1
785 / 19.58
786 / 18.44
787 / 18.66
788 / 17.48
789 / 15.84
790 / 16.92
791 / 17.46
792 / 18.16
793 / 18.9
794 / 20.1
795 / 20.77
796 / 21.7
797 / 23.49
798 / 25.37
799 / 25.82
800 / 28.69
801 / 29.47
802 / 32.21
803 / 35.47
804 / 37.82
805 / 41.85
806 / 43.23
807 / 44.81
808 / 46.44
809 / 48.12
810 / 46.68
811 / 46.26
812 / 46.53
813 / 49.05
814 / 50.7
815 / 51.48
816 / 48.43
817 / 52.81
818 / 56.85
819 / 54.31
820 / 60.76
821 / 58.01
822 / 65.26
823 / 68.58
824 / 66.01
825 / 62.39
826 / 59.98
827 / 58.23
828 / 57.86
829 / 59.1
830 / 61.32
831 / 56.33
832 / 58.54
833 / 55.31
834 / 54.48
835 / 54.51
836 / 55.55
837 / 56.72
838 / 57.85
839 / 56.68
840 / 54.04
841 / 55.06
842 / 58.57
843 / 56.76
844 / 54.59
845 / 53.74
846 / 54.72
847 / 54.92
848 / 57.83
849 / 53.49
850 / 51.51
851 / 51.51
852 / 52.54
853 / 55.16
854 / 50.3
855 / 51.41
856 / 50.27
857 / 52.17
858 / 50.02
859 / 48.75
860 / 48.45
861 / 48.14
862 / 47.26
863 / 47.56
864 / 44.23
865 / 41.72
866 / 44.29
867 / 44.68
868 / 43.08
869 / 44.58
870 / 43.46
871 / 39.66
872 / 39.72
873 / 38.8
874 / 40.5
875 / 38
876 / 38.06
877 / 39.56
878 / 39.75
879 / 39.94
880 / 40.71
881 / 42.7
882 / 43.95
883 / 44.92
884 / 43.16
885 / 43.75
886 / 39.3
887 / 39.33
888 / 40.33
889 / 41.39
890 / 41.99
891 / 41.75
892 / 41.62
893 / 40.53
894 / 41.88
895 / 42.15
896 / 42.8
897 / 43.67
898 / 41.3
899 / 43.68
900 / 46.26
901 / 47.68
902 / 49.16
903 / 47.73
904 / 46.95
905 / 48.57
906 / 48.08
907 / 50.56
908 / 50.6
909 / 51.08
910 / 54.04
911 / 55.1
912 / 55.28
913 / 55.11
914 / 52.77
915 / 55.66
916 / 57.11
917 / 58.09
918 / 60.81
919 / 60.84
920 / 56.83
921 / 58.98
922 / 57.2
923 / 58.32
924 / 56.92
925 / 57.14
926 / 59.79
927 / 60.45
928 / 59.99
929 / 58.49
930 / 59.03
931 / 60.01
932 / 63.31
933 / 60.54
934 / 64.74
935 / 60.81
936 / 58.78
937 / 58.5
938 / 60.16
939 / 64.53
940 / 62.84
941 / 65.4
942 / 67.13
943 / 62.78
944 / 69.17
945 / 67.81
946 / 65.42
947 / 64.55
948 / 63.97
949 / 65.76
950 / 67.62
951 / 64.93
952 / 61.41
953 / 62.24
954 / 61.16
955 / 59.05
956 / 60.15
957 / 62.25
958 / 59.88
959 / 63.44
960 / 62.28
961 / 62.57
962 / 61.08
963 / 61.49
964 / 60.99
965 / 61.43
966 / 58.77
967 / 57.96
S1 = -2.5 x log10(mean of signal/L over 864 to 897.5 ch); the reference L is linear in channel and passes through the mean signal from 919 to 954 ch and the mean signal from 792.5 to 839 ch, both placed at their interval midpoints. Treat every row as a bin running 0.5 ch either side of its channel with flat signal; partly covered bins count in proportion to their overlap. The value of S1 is 0.306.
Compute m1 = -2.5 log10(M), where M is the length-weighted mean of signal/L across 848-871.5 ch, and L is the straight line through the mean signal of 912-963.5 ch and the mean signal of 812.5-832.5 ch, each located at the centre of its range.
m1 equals 0.22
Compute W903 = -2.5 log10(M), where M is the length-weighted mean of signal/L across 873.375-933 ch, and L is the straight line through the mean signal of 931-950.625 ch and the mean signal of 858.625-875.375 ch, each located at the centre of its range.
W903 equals 0.099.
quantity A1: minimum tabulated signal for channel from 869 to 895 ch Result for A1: 38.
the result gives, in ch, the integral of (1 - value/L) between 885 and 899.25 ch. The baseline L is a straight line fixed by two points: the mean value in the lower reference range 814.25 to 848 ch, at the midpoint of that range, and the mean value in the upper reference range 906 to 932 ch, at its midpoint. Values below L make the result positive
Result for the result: 3.8 ch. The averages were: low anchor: 57.2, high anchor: 56.8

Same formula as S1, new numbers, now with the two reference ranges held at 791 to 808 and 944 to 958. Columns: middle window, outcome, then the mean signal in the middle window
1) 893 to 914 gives 0.11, 48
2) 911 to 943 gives -0.02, 59.5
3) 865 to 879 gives 0.12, 41.1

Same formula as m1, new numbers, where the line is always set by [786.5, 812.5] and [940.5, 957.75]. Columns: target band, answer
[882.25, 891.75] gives 0.20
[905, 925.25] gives 0.02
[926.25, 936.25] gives -0.01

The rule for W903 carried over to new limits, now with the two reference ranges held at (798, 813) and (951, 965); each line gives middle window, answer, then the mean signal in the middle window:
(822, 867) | -0.21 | 54.3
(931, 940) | -0.06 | 61.4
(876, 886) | 0.20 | 41.7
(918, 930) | -0.04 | 58.7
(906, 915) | 0.03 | 52.9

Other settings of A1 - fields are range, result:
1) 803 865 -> 35.47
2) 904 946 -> 46.95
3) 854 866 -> 41.72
